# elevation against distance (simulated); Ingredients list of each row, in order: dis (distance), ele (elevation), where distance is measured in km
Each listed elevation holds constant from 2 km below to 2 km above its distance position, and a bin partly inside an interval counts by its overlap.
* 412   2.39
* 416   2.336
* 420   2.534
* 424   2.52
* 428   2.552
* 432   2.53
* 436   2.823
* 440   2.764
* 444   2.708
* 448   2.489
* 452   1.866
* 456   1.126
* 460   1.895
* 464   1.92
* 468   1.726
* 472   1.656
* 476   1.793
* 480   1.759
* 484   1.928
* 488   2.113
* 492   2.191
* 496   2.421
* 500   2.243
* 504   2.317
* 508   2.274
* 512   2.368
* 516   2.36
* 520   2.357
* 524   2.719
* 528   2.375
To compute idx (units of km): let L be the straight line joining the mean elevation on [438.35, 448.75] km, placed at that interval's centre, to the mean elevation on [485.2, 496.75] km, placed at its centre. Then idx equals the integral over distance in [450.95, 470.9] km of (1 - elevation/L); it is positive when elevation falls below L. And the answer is 6.4 km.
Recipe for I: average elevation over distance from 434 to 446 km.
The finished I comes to 2.77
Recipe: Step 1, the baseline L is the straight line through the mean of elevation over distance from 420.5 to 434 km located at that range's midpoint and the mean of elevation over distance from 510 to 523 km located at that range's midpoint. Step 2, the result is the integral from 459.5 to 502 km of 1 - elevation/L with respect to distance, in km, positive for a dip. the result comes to 8.3 km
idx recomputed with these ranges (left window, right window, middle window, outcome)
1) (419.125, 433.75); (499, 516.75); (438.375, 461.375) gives 3.1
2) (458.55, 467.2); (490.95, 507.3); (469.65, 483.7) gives 2.0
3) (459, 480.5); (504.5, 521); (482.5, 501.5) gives -1.0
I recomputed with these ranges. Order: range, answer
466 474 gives 1.69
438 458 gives 2.19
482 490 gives 2.02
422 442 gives 2.64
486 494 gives 2.15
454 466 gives 1.65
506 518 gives 2.33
